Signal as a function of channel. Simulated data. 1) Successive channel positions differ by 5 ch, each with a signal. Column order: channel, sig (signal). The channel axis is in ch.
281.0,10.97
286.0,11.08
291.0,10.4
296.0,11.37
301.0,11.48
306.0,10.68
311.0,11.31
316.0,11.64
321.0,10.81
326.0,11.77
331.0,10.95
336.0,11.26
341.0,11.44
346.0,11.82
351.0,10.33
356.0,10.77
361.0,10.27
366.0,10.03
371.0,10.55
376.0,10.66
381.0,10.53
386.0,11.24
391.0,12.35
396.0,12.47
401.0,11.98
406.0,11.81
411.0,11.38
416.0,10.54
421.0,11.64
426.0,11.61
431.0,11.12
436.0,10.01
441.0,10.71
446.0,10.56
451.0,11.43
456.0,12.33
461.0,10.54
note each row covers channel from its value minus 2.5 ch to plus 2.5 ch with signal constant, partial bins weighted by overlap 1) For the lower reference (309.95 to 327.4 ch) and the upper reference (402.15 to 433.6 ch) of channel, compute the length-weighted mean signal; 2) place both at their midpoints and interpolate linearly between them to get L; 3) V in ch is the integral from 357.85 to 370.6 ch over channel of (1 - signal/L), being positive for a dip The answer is 1.3 ch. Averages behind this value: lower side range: 11.4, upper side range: 11.4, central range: 10.2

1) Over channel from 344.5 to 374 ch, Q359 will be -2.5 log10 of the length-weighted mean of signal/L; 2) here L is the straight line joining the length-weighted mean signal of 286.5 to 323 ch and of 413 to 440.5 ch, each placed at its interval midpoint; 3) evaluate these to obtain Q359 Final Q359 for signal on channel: 0.05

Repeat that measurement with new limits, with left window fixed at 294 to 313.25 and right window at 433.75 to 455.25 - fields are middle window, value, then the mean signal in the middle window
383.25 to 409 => -0.09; 11.9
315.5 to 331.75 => -0.01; 11.3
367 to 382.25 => 0.05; 10.5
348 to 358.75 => 0.05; 10.6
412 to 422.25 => -0.02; 11.1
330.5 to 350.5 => -0.02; 11.3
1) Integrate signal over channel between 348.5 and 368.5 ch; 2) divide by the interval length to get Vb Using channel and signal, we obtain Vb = 10.3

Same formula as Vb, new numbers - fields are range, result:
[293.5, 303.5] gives 11.4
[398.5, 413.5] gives 11.7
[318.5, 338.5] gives 11.2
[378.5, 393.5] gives 11.4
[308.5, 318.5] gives 11.5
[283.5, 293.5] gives 10.7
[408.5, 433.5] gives 11.3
